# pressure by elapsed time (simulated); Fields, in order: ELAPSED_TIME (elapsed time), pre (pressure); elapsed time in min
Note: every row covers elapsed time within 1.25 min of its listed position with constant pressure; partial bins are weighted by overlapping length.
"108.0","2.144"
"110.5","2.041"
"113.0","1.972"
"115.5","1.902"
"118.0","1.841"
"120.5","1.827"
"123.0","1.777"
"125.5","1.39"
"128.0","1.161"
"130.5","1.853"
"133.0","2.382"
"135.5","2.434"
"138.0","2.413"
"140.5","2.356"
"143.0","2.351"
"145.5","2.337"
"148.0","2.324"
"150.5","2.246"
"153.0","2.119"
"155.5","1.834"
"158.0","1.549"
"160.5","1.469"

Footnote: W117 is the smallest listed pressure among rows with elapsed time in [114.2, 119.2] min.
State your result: 1.841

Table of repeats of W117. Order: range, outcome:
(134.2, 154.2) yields 2.119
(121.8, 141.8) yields 1.161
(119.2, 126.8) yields 1.39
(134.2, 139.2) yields 2.413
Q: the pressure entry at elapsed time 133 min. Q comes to 2.382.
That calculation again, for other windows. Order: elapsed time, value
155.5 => 1.834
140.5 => 2.356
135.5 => 2.434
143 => 2.351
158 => 1.549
